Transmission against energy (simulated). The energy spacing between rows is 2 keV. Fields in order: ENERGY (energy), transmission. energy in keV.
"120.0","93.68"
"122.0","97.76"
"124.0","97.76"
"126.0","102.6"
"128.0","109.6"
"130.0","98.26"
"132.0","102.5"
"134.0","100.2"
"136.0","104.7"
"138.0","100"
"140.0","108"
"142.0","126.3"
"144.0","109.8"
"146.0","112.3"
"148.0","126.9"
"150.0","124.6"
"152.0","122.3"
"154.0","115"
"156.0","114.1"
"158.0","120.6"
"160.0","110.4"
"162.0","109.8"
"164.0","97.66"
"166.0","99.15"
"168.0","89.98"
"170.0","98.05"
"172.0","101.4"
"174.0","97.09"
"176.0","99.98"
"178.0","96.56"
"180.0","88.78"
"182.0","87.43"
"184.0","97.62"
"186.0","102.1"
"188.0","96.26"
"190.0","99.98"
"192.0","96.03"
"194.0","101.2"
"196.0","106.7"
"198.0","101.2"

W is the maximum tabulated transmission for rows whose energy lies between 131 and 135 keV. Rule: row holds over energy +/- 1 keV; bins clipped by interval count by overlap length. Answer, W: 102.5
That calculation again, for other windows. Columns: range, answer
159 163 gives 110.4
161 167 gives 109.8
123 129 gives 109.6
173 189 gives 102.1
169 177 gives 101.4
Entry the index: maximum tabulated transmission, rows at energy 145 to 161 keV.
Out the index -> 126.9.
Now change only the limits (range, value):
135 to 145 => 126.3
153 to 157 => 115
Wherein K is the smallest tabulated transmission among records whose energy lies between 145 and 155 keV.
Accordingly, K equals 112.3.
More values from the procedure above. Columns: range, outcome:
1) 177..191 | 87.43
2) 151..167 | 97.66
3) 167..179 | 89.98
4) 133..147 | 100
